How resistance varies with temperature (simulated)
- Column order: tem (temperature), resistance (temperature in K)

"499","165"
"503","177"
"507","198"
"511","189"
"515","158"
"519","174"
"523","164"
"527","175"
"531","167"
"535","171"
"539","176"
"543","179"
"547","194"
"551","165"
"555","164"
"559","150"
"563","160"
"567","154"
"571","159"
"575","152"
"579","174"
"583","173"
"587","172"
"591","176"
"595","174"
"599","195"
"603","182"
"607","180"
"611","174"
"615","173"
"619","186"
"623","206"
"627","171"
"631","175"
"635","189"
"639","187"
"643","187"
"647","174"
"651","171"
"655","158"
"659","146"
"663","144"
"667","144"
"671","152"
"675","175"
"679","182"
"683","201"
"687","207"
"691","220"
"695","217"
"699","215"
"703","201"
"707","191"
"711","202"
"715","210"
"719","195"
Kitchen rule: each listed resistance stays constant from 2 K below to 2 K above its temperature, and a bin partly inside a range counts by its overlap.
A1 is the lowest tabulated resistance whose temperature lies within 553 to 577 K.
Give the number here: 150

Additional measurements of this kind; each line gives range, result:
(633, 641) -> 187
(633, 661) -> 146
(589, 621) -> 173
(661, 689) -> 144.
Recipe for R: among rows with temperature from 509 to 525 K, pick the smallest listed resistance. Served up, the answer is 158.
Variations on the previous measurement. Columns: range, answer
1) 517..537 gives 164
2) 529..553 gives 165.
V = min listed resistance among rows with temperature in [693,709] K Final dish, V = 191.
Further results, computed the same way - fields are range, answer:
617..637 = 171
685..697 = 207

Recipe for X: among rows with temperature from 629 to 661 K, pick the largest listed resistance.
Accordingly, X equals 189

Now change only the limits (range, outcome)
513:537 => 175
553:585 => 174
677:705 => 220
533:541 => 176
